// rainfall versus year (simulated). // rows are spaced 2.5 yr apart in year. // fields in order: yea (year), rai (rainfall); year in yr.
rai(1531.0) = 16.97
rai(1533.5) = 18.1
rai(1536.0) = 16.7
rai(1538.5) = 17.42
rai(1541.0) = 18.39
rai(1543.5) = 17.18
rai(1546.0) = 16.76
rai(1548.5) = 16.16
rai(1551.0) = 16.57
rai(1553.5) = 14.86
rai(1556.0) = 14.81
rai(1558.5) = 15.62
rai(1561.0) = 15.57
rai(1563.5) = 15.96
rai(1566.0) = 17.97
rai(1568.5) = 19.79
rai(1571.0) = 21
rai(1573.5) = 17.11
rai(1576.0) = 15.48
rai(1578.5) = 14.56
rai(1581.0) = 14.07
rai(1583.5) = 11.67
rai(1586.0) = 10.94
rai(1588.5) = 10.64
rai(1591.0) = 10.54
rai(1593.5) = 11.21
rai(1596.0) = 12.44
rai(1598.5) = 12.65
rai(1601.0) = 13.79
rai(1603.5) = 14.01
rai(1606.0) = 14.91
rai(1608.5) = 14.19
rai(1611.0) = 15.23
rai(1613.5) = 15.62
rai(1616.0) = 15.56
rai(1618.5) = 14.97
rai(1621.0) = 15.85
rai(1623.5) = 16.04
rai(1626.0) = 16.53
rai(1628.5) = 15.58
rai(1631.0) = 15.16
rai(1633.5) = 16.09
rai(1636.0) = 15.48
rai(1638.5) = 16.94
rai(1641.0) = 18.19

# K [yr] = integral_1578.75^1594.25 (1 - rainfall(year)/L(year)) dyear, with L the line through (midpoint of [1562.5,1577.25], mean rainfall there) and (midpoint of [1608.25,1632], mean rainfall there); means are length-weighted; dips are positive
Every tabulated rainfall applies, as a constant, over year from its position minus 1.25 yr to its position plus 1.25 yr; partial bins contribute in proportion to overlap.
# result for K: 4.91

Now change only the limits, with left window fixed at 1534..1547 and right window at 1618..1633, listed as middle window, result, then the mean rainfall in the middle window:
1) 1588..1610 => 4.64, 12.8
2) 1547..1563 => 1.35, 15.6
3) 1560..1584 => 0.42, 16.5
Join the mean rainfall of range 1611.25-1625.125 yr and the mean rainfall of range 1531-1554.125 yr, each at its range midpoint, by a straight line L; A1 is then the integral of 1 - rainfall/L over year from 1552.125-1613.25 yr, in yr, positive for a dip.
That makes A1 6.4 yr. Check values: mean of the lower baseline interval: 17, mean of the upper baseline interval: 15.6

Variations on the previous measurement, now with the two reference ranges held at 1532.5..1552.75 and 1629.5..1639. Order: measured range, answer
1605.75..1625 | 0.9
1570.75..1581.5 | 0.3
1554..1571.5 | -0.2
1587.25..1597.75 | 3.3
